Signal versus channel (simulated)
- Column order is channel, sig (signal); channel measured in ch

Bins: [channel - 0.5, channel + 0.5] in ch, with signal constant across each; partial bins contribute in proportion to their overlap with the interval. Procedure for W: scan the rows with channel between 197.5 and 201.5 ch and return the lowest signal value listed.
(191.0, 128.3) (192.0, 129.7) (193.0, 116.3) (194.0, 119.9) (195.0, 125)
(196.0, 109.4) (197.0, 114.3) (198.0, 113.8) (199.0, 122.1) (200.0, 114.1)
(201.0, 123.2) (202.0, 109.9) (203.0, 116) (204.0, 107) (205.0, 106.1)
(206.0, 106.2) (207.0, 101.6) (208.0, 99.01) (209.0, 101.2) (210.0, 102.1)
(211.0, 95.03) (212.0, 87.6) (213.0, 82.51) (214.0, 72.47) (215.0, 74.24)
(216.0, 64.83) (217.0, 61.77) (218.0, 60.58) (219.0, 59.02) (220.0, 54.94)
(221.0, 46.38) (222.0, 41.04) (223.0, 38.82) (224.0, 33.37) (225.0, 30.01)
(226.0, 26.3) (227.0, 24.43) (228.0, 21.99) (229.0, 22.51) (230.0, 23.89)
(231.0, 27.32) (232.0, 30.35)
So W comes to 113.8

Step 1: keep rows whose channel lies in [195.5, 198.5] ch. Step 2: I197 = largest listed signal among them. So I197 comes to 114.3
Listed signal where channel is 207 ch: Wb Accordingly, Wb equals 101.6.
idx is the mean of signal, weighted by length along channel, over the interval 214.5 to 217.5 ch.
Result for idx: 66.9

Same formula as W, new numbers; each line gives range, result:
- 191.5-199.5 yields 109.4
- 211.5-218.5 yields 60.58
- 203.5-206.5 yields 106.1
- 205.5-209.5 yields 99.01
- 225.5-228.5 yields 21.99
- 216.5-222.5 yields 41.04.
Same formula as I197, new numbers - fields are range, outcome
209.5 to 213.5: 102.1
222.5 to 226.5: 38.82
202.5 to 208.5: 116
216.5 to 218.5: 61.77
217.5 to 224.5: 60.58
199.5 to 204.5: 123.2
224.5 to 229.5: 30.01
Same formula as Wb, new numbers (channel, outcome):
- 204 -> 107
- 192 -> 129.7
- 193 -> 116.3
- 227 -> 24.43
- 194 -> 119.9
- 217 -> 61.77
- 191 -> 128.3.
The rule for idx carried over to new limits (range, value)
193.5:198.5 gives 116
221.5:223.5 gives 39.9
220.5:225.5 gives 37.9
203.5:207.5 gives 105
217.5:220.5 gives 58.2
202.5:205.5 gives 110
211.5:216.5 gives 76.3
